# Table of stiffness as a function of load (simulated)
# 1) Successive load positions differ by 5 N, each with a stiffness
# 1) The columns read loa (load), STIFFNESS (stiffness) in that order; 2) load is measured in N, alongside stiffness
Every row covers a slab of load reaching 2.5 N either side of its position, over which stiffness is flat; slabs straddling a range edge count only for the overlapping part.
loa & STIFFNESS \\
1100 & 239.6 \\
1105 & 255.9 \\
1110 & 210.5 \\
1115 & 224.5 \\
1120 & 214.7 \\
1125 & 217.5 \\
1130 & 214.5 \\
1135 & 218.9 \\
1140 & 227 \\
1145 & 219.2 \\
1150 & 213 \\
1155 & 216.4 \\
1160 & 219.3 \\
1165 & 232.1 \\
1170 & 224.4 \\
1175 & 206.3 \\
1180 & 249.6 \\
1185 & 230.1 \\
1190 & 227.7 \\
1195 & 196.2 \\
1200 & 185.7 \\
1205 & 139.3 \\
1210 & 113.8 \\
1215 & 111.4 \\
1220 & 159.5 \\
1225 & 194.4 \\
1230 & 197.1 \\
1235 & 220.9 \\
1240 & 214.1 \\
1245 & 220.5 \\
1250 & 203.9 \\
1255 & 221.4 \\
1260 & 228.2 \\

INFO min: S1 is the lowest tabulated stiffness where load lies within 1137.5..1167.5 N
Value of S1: 213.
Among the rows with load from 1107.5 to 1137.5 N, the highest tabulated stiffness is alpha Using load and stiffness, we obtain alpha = 224.5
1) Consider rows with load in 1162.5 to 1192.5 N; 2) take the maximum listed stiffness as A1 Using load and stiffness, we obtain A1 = 249.6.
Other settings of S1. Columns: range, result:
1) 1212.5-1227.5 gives 111.4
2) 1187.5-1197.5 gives 196.2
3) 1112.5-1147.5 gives 214.5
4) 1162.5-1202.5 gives 185.7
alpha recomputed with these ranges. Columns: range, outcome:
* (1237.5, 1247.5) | 220.5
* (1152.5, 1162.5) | 219.3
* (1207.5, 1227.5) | 194.4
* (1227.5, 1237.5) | 220.9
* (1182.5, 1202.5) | 230.1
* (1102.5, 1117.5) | 255.9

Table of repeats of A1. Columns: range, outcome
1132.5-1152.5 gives 227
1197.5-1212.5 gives 185.7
